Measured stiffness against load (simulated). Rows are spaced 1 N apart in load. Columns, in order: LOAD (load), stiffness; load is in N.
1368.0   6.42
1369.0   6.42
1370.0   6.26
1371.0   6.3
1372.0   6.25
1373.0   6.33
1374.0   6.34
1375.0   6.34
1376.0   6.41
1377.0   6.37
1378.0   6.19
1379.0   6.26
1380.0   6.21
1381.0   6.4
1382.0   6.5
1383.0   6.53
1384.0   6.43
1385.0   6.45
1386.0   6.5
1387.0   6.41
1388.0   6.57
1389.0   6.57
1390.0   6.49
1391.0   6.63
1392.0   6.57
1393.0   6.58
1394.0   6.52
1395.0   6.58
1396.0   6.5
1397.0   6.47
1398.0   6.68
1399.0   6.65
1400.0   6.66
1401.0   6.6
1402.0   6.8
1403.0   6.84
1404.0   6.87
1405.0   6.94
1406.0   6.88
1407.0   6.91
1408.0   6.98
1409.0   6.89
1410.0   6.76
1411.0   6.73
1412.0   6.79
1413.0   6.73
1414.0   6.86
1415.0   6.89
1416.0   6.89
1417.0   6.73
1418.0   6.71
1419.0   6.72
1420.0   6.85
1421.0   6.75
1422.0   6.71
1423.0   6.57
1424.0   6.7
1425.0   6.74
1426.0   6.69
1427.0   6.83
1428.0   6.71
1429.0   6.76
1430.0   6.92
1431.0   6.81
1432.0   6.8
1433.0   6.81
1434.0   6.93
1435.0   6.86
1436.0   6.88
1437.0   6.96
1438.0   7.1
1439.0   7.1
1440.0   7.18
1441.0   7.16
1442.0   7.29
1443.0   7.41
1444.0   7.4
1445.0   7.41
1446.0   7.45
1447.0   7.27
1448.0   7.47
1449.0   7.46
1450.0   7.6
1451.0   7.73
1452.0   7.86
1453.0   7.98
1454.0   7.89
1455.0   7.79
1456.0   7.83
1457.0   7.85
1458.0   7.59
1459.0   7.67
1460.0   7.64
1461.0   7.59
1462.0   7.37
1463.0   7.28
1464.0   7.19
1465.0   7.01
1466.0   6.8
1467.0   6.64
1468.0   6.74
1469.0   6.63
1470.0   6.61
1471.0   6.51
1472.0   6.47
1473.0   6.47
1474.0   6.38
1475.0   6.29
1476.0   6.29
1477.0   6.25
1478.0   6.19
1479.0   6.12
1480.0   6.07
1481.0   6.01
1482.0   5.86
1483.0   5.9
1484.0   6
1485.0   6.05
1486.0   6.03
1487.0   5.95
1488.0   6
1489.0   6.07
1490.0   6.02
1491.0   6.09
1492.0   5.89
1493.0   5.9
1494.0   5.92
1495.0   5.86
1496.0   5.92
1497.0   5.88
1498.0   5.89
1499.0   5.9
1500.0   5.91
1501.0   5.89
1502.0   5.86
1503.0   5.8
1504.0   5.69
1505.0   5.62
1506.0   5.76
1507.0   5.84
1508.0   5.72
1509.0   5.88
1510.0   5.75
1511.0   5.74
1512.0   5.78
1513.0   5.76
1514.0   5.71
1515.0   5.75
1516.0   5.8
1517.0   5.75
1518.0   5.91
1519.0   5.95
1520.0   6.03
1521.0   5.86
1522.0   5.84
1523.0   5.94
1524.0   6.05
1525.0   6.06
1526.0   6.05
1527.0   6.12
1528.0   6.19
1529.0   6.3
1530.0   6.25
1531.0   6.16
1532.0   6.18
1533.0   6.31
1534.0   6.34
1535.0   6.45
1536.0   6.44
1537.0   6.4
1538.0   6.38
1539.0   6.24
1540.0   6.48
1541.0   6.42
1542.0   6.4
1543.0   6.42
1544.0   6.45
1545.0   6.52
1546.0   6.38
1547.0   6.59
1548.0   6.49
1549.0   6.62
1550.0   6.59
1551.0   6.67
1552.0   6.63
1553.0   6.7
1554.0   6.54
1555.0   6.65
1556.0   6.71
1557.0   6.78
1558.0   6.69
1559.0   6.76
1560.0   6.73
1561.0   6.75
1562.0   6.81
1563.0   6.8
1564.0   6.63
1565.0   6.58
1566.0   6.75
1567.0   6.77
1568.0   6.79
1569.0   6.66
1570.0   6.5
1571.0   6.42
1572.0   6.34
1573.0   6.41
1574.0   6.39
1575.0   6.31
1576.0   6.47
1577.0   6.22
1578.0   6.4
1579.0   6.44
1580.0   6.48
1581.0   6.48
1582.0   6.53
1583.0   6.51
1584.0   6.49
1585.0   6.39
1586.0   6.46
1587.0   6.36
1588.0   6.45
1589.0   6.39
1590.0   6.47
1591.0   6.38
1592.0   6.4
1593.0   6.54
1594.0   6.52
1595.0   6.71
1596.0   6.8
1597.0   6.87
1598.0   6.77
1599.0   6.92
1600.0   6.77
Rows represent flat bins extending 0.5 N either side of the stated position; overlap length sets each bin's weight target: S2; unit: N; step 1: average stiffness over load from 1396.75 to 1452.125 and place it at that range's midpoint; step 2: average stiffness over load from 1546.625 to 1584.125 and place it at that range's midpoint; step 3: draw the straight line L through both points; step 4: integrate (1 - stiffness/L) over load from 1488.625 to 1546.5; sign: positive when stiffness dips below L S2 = 5.8 N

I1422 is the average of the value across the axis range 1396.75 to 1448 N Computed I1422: 6.89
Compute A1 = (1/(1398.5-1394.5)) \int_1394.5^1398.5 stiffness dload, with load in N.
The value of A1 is 6.56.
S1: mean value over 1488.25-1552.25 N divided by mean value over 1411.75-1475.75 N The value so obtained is 0.86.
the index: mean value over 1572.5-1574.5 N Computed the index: 6.4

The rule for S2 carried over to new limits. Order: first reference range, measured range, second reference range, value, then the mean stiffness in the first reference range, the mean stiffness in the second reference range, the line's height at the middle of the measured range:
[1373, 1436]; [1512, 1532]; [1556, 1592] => 1.83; 6.66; 6.54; 6.57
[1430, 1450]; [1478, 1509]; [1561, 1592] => 4.40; 7.15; 6.5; 6.9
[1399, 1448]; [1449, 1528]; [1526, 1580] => 4.10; 6.9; 6.49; 6.7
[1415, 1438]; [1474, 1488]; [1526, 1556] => 1.13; 6.8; 6.42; 6.62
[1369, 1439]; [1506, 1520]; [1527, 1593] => 1.58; 6.65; 6.49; 6.54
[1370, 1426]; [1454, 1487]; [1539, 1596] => -0.75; 6.61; 6.54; 6.58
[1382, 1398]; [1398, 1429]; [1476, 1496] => -1.83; 6.52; 6.01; 6.4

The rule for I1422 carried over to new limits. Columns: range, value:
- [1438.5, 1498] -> 6.78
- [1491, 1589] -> 6.26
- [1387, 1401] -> 6.57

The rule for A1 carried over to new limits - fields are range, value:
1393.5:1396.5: 6.53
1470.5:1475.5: 6.42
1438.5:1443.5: 7.23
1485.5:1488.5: 5.99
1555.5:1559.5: 6.73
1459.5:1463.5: 7.47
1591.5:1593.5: 6.47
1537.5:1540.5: 6.37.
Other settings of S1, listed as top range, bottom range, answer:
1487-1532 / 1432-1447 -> 0.83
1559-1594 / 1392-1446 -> 0.95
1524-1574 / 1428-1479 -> 0.91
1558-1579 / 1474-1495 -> 1.09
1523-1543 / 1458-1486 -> 0.95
